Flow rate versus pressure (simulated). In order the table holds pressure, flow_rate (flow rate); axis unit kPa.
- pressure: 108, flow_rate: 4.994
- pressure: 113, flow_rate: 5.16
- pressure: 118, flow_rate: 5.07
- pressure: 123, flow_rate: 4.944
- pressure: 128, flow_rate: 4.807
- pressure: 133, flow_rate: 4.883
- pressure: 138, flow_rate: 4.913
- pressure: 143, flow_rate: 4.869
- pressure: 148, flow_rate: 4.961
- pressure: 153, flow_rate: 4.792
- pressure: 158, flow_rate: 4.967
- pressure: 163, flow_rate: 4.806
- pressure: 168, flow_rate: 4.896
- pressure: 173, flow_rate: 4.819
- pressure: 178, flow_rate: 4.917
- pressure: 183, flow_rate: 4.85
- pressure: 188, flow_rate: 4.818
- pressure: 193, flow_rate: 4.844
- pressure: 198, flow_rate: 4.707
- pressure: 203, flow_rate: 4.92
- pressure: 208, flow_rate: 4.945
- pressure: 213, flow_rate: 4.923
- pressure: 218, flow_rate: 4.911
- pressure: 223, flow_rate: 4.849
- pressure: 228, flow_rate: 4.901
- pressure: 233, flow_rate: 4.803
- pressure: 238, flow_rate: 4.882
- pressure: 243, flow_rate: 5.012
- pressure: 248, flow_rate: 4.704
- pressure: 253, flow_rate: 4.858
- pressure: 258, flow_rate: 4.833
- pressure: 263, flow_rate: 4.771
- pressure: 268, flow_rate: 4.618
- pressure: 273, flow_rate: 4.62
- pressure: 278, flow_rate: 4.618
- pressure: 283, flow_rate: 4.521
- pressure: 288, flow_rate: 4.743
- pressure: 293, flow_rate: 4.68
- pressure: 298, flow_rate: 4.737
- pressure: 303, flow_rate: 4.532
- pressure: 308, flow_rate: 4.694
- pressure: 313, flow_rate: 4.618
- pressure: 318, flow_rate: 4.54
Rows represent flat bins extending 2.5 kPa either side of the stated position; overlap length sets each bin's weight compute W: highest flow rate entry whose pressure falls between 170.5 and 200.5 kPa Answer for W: 4.917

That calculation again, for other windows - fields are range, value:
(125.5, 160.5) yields 4.967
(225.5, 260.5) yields 5.012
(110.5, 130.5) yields 5.16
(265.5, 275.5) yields 4.62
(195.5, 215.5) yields 4.945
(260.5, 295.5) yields 4.771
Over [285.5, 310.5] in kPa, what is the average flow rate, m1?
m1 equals 4.68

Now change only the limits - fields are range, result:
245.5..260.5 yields 4.8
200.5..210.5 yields 4.93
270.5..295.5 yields 4.64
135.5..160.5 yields 4.9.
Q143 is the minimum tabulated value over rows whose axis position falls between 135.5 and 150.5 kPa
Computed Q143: 4.869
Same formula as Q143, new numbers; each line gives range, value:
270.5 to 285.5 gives 4.521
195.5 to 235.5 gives 4.707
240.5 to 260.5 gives 4.704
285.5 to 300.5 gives 4.68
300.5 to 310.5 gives 4.532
